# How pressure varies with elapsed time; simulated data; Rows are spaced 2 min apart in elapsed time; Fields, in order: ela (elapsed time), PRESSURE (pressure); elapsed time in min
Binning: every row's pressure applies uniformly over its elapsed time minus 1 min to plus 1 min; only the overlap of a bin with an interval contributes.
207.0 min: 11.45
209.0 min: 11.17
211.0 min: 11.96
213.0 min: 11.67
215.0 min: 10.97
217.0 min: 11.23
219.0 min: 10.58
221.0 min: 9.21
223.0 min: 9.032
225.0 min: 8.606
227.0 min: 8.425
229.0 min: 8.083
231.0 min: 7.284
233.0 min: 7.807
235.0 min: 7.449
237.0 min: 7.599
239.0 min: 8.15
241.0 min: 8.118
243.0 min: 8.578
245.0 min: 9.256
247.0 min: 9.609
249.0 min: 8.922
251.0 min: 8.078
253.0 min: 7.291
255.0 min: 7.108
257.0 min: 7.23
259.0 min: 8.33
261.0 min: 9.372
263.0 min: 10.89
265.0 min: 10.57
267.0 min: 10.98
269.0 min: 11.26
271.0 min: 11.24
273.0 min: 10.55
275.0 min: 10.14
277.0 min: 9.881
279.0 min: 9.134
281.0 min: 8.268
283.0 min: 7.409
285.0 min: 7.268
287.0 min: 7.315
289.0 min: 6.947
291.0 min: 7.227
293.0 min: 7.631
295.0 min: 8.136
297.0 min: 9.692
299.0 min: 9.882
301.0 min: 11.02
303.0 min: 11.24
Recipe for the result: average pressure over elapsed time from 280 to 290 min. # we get 7.44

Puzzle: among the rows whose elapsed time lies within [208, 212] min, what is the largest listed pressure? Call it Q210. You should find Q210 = 11.96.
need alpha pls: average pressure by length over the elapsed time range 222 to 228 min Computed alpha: 8.69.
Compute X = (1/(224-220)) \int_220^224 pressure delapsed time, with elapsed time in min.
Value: 9.12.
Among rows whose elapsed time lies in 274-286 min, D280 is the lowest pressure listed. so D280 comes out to 7.268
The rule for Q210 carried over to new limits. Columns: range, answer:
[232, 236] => 7.807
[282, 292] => 7.409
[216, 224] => 11.23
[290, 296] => 8.136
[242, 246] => 9.256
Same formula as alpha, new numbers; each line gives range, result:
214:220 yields 10.9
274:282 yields 9.36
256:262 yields 8.31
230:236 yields 7.51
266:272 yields 11.2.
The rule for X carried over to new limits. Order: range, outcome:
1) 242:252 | 8.89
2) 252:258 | 7.21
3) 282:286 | 7.34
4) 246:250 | 9.27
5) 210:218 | 11.5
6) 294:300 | 9.24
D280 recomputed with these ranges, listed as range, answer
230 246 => 7.284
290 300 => 7.227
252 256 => 7.108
